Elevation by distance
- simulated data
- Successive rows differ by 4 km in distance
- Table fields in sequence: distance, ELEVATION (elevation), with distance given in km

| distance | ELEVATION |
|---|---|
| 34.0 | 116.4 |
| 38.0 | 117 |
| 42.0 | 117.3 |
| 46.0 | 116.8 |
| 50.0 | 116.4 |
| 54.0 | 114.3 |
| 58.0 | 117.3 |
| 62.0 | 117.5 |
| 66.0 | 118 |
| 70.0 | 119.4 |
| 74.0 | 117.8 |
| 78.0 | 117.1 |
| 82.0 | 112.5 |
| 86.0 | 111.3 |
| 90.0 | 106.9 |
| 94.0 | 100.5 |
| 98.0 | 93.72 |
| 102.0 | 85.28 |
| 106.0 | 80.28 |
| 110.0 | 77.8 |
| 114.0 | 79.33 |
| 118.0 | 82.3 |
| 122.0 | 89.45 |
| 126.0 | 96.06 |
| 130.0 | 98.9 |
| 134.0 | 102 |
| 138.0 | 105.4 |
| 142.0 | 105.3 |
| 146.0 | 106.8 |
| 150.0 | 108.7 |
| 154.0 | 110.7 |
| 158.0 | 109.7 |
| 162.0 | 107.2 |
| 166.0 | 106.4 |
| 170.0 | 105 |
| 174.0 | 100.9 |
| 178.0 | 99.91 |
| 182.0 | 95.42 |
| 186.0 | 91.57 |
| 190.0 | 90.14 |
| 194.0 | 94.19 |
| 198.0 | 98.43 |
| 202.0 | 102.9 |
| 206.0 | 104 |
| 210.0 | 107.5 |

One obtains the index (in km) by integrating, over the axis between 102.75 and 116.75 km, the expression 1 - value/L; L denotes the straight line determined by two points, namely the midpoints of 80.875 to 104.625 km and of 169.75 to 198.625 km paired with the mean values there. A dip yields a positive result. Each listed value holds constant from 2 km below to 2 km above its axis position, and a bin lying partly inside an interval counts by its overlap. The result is 2.8 km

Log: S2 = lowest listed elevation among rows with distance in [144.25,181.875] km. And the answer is 99.91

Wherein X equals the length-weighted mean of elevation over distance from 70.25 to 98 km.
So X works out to 110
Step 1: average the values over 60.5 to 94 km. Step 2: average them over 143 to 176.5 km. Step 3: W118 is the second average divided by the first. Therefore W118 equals 0.94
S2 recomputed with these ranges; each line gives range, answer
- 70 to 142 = 77.8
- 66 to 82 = 112.5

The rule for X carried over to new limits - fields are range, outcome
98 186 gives 97.5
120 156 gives 103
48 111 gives 107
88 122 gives 88.3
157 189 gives 101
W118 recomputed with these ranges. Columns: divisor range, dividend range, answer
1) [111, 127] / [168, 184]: 1.17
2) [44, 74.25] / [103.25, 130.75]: 0.73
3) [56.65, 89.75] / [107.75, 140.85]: 0.79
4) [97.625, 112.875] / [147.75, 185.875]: 1.26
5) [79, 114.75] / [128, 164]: 1.11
